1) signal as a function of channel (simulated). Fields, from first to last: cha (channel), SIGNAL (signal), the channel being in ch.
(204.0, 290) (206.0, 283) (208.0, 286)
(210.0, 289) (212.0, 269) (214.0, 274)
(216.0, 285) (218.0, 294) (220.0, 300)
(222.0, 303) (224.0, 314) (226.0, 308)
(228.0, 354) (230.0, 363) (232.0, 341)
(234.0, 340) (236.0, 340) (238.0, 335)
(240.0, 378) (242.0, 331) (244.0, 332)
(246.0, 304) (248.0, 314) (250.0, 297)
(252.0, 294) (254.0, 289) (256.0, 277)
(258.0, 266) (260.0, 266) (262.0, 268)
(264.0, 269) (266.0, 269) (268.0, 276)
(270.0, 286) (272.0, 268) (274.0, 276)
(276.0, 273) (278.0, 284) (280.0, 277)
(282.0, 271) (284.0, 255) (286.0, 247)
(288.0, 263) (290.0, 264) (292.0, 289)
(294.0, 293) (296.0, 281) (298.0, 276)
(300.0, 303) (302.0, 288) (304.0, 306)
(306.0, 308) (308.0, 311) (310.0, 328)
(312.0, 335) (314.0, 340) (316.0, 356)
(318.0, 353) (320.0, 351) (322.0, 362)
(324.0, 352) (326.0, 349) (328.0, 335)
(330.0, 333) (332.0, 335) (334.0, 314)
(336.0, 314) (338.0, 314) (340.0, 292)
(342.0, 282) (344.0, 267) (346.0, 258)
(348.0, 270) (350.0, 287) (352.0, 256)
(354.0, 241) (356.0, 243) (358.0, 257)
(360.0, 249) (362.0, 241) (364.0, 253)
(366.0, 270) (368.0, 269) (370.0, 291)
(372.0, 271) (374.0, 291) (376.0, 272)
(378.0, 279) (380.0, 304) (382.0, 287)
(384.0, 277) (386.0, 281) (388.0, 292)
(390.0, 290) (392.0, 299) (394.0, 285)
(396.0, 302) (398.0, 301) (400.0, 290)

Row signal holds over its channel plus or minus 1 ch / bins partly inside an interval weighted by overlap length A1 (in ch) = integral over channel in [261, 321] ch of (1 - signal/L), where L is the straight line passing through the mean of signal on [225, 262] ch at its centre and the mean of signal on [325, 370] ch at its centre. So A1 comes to 1.77 ch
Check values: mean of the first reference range 317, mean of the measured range 292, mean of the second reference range 283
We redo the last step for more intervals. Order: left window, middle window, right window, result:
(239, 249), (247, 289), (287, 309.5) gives 5.1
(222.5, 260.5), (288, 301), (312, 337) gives 2.0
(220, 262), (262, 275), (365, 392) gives 1.5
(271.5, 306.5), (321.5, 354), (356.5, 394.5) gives -3.2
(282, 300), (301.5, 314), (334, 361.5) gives -2.0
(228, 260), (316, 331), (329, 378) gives -3.1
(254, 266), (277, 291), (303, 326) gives 1.6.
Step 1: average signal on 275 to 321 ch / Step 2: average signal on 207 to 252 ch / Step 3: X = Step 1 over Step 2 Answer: 0.94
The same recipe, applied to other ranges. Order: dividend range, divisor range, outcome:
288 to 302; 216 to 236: 0.88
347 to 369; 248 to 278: 0.93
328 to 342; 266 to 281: 1.14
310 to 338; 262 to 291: 1.26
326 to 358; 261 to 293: 1.07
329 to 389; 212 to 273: 0.92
